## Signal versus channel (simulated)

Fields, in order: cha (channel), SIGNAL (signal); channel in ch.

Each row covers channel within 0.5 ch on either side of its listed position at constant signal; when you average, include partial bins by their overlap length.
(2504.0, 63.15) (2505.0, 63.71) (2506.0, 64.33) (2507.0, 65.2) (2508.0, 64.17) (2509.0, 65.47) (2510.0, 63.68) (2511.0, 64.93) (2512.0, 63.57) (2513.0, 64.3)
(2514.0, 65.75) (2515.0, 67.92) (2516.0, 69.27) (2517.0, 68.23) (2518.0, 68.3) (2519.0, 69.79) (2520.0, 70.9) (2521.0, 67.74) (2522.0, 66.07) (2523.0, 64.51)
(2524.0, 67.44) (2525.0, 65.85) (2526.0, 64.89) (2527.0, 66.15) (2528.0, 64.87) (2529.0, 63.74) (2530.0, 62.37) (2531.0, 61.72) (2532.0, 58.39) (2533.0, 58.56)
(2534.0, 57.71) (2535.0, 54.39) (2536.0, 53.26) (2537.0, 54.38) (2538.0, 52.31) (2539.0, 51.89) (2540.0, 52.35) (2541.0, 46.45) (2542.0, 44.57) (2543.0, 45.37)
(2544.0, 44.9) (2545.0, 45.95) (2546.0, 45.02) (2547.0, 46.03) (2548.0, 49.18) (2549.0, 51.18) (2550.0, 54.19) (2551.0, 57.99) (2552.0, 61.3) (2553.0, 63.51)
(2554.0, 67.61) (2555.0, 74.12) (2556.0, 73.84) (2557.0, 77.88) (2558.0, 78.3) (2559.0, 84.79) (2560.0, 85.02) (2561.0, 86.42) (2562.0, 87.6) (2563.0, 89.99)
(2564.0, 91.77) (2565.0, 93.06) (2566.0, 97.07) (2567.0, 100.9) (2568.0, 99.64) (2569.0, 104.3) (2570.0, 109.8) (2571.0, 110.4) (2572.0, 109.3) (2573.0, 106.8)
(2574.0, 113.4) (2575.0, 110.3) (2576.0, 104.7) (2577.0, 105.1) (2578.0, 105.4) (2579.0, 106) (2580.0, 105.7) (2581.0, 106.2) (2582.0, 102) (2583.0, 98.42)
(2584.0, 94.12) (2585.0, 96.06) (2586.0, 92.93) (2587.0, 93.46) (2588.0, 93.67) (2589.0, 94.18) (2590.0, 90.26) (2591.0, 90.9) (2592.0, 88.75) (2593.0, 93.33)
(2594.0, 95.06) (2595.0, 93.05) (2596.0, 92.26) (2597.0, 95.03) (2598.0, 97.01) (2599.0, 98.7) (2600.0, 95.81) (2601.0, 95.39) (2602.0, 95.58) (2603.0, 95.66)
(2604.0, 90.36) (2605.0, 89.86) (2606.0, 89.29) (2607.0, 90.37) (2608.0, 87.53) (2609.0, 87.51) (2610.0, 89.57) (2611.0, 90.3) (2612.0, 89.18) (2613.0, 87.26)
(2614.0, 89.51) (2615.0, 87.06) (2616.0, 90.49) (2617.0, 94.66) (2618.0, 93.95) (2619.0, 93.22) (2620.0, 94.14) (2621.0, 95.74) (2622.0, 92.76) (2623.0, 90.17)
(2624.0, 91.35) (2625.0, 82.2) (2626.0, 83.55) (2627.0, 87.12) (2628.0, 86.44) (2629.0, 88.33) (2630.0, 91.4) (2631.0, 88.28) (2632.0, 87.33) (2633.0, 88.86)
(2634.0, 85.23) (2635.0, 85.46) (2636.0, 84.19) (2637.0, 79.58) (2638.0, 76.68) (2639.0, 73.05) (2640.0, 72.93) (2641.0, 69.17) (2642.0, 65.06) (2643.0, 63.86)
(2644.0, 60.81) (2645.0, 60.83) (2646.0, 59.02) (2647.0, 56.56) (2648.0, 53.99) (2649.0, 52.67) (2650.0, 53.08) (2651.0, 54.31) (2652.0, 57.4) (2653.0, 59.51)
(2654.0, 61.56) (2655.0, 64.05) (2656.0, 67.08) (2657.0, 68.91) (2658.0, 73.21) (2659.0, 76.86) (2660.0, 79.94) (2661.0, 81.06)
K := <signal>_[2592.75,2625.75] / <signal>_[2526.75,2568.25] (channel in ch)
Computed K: 1.4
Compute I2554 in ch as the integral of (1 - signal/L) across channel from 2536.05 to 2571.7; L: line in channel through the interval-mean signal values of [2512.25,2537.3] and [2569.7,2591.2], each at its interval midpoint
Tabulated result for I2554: 6.0 ch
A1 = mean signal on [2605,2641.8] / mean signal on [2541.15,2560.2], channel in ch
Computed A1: 1.45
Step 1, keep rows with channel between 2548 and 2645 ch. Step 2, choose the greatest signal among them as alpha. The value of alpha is 113.4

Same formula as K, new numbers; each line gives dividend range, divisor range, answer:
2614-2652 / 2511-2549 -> 1.33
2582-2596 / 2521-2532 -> 1.45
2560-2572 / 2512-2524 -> 1.45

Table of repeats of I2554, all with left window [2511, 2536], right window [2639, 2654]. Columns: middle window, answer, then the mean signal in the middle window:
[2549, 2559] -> -0.7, 67.7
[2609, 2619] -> -4.7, 90.2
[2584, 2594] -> -4.9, 92.8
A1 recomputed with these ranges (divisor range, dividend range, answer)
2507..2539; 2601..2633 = 1.42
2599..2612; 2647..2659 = 0.67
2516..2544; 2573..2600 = 1.64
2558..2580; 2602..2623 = 0.91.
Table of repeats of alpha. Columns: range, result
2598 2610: 98.7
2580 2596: 106.2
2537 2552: 61.3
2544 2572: 110.4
